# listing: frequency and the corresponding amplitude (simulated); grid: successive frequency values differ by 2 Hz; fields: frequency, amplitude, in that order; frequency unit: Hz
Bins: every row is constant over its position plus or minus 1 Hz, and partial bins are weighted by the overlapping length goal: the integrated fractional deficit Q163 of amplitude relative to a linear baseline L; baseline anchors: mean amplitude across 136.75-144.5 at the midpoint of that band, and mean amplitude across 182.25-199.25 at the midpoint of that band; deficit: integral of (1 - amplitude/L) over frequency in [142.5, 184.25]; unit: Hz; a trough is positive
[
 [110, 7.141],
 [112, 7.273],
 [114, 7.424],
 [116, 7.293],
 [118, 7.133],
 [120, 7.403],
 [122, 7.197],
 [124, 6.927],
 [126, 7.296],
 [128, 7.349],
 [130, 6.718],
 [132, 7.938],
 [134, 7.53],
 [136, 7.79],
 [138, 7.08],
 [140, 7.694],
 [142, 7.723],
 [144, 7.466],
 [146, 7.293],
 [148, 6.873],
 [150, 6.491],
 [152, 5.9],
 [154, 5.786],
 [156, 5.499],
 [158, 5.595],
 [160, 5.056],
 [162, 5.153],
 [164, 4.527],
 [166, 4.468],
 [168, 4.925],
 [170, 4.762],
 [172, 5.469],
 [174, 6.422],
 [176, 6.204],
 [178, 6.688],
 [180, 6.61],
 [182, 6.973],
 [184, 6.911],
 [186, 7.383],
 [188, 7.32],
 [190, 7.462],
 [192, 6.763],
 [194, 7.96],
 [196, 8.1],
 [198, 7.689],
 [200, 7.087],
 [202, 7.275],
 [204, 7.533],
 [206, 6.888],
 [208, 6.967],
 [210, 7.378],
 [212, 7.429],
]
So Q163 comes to 8.4 Hz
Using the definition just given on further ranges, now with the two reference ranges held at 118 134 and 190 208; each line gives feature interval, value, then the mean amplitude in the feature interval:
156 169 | 4.1 Hz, 5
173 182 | 1.0 Hz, 6.54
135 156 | 1.0 Hz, 6.94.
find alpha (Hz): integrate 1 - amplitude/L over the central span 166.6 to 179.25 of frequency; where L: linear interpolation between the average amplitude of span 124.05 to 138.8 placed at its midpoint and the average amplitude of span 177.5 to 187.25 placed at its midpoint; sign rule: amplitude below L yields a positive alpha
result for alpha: 2.3 Hz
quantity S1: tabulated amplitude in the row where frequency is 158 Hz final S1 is 5.595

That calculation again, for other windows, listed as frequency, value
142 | 7.723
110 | 7.141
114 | 7.424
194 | 7.96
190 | 7.462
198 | 7.689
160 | 5.056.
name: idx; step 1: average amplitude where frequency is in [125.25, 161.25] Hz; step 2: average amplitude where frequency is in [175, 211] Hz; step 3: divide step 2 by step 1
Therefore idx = 1.1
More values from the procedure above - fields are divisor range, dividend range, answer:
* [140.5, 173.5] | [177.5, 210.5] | 1.24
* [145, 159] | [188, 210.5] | 1.19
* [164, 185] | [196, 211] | 1.25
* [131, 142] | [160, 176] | 0.68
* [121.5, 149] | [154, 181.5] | 0.75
